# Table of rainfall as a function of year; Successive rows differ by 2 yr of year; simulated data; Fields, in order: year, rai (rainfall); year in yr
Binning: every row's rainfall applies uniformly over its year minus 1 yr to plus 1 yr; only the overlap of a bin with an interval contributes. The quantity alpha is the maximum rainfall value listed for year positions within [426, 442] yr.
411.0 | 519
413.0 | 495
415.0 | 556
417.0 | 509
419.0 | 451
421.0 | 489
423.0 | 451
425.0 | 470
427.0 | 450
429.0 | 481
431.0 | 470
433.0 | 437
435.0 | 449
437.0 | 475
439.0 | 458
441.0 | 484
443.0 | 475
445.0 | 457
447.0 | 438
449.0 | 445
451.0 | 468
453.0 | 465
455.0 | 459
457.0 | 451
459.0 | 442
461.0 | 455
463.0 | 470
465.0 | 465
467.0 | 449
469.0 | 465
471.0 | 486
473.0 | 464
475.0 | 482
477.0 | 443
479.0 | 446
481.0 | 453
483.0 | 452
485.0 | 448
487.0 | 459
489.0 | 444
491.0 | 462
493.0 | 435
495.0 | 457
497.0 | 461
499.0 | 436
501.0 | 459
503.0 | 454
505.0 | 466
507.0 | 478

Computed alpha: 484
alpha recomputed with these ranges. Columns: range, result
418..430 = 489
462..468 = 470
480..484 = 453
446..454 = 468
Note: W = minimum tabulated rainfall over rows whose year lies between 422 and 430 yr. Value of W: 450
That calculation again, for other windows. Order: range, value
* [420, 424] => 451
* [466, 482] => 443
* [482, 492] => 444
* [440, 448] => 438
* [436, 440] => 458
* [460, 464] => 455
